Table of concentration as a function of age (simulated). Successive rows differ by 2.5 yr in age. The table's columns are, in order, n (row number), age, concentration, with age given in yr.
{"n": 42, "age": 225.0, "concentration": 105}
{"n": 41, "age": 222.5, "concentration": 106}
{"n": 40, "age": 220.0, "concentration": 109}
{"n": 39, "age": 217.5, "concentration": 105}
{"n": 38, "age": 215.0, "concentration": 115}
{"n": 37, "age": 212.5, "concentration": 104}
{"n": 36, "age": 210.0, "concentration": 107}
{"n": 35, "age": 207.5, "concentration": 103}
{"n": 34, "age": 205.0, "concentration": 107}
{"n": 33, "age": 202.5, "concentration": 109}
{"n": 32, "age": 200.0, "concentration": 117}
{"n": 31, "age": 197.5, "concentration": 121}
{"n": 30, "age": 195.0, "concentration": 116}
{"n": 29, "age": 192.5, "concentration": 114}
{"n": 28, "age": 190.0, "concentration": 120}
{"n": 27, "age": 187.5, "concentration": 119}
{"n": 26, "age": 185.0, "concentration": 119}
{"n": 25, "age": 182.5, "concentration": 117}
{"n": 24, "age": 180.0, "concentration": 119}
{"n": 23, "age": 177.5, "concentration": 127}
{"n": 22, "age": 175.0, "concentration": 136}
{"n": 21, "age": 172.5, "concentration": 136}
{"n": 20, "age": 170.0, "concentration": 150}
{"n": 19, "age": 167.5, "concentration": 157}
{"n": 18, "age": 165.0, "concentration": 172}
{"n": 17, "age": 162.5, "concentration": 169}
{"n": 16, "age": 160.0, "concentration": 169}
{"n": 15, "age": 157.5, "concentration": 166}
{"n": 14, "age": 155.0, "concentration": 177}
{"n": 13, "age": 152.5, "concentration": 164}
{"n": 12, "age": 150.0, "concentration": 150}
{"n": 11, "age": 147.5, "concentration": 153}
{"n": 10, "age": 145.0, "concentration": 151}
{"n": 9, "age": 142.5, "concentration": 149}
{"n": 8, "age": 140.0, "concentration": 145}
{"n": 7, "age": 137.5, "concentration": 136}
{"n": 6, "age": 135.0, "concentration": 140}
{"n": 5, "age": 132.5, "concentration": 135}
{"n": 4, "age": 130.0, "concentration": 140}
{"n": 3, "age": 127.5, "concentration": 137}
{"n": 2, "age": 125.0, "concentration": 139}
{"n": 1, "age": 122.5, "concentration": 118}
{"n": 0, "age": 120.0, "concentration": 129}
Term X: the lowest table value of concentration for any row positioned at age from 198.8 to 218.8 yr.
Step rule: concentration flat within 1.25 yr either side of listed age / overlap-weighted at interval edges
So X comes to 103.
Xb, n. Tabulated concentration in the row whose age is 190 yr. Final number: 120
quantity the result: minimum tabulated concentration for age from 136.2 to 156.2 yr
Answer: 136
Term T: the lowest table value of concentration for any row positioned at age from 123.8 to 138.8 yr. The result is 135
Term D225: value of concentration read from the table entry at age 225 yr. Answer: 105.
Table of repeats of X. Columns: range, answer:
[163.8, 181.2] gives 119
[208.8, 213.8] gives 104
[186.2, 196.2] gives 114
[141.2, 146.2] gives 149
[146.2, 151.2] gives 150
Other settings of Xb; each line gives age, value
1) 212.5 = 104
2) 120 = 129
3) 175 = 136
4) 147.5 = 153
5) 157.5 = 166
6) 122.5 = 118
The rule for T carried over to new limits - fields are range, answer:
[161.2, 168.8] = 157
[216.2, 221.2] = 105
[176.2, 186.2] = 117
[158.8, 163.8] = 169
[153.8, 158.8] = 166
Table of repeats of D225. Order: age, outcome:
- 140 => 145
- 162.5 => 169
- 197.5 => 121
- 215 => 115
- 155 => 177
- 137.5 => 136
